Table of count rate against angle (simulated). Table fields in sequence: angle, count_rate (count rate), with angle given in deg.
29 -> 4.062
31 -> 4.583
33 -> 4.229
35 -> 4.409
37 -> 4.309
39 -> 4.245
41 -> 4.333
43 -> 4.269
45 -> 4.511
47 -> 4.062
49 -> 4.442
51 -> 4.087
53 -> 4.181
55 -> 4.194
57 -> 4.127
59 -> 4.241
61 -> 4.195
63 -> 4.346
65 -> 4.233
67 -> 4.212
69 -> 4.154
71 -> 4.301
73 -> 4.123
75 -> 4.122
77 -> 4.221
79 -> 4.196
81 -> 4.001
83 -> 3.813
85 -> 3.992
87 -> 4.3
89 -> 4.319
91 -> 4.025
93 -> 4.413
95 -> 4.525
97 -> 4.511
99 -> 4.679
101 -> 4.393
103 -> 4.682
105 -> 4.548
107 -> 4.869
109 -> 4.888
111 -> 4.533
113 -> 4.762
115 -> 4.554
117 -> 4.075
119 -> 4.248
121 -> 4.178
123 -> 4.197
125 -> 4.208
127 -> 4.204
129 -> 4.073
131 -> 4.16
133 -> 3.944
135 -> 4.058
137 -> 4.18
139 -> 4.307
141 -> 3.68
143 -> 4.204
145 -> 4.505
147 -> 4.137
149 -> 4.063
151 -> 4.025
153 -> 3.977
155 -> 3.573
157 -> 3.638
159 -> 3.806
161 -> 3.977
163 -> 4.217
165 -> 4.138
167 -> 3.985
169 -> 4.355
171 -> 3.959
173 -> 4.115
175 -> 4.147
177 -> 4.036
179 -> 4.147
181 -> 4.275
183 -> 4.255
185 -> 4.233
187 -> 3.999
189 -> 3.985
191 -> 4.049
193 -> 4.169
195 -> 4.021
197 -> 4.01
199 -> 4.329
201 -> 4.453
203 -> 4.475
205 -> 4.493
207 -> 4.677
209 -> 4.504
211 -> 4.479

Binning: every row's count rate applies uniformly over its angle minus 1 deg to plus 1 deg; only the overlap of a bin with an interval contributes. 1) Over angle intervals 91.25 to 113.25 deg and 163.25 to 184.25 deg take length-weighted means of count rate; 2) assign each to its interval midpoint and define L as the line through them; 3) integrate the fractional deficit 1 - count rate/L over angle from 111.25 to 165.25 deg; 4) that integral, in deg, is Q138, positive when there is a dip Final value 3.1 deg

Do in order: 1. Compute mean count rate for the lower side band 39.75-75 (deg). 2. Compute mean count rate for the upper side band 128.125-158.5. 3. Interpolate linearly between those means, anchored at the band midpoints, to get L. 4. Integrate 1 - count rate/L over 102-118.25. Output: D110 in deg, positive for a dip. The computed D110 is -2.0 deg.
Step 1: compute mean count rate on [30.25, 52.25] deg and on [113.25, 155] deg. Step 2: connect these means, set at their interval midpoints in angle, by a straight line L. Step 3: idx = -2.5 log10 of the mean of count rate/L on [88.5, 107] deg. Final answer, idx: -0.07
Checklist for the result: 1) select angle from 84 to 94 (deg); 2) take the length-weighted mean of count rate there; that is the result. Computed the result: 4.21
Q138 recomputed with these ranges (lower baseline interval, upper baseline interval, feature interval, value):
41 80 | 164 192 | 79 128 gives -2.13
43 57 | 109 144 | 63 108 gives -0.72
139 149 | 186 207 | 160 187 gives 0.33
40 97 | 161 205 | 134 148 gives 0.10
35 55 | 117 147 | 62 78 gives 0.09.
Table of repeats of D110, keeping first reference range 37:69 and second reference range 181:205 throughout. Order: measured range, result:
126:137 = 0.3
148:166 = 1.2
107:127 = -0.9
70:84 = 0.4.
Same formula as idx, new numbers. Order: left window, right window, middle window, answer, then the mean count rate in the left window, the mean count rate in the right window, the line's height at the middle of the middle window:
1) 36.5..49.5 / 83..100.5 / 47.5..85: 0.036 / 4.31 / 4.32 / 4.31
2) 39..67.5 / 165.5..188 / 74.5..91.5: 0.028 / 4.25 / 4.14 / 4.22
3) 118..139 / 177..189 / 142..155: 0.012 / 4.15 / 4.15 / 4.15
